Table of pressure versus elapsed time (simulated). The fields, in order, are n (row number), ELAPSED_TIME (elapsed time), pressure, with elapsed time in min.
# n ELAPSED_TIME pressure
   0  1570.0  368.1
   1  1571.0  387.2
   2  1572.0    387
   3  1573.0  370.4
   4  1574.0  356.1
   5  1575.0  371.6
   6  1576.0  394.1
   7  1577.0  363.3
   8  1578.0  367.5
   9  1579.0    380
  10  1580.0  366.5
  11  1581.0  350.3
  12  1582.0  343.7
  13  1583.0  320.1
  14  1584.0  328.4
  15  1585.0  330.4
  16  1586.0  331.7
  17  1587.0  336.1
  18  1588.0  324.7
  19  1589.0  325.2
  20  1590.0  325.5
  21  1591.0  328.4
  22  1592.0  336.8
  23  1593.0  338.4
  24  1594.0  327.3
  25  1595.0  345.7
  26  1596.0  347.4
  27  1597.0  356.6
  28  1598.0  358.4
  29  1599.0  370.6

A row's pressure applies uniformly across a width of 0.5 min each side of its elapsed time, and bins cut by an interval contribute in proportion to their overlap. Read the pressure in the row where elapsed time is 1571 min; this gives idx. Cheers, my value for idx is 387.2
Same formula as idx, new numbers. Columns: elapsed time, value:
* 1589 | 325.2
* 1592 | 336.8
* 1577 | 363.3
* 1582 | 343.7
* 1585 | 330.4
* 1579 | 380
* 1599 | 370.6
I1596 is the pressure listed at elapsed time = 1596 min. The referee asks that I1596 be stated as 347.4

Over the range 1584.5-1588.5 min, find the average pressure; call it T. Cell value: 331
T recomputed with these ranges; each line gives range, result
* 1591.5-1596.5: 339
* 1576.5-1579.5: 370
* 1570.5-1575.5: 374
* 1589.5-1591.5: 327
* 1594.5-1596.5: 347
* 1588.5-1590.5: 325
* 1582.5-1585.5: 326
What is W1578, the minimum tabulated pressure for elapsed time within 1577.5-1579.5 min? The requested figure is 367.5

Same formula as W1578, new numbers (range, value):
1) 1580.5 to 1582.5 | 343.7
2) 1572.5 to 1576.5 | 356.1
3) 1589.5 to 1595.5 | 325.5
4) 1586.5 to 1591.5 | 324.7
